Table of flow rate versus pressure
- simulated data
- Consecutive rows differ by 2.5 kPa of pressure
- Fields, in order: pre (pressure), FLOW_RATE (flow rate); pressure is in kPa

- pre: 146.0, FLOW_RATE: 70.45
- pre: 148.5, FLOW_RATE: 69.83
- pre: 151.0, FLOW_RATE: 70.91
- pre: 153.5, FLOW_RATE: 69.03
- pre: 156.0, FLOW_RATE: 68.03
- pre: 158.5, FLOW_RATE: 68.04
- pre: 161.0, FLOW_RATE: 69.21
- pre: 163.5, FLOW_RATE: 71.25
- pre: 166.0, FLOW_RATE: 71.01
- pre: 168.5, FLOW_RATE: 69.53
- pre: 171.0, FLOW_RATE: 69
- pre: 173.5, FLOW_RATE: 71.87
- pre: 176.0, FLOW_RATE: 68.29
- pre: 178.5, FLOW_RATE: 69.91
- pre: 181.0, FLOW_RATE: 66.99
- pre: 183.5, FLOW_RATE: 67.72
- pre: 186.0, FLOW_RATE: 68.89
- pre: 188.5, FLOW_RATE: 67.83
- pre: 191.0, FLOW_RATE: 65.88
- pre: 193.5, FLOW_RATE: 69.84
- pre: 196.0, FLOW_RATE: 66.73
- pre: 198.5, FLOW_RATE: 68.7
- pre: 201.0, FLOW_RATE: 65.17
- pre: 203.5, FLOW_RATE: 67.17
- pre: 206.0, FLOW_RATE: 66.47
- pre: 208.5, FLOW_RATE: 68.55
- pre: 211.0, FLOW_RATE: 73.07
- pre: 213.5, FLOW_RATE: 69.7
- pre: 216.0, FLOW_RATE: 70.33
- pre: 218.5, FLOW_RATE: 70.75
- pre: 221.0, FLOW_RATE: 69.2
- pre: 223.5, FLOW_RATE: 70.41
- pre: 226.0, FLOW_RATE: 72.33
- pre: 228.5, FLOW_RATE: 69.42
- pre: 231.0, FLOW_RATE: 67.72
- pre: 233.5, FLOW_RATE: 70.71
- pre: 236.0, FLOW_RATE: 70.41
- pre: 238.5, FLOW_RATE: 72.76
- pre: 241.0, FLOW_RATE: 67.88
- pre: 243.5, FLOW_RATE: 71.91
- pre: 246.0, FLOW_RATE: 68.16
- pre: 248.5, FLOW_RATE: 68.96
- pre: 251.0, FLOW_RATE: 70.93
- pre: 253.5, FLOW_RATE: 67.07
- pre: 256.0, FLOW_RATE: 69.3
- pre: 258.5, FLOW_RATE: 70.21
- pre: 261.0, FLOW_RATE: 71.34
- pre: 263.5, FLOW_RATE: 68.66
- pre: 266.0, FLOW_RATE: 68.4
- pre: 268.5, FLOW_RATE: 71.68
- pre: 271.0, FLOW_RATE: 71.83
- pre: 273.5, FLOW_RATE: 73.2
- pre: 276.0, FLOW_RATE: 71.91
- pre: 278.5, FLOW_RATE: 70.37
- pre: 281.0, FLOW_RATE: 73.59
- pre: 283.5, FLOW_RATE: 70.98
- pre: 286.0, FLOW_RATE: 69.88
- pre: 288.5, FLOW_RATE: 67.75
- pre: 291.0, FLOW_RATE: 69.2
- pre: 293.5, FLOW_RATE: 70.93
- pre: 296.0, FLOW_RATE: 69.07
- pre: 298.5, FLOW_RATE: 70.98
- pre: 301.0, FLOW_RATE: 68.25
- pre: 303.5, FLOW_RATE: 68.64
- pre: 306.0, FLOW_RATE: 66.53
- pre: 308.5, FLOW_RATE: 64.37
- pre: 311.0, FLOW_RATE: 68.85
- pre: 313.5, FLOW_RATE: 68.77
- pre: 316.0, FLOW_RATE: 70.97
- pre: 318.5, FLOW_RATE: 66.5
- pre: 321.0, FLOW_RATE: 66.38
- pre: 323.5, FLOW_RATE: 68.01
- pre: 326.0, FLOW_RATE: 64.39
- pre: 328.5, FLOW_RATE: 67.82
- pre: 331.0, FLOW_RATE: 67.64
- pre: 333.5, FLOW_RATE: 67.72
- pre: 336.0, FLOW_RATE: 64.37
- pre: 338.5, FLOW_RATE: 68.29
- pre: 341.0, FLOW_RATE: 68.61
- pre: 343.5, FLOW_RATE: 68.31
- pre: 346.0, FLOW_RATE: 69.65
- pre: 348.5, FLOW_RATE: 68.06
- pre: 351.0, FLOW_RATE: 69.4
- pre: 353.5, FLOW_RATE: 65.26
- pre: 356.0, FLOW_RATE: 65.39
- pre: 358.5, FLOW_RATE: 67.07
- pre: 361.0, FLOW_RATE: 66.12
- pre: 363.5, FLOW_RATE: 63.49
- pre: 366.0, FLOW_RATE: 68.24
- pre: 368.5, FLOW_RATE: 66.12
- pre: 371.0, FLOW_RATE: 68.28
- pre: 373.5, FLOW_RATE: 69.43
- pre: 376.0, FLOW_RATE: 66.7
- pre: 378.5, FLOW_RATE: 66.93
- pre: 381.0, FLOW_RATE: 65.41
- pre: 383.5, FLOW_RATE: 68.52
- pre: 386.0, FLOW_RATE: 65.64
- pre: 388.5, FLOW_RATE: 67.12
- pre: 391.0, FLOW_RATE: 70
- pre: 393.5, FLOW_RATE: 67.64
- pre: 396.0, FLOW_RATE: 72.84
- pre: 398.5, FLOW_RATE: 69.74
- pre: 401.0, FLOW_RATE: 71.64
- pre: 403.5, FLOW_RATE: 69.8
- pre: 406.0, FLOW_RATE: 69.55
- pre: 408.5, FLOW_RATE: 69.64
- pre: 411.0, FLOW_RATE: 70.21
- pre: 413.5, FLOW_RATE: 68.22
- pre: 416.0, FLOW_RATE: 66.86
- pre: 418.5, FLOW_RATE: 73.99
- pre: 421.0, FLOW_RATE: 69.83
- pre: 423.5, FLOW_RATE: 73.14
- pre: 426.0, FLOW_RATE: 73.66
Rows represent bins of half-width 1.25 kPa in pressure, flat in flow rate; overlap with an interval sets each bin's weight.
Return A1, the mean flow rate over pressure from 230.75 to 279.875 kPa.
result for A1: 70.2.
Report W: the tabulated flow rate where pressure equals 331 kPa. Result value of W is 67.64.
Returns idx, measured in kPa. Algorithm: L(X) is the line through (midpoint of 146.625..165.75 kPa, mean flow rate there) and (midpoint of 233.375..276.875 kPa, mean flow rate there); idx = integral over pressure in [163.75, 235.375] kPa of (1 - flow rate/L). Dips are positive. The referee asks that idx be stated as 0.8 kPa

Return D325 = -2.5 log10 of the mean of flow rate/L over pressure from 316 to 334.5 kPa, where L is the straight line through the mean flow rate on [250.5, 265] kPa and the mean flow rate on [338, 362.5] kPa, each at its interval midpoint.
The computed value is 0.01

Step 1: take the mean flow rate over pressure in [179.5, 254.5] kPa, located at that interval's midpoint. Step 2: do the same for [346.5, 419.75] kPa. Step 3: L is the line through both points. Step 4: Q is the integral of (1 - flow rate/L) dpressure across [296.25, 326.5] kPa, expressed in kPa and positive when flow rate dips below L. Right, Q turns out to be 0.32 kPa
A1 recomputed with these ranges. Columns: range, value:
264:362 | 68.6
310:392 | 67.4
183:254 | 69.2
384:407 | 69.3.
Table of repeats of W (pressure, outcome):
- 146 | 70.45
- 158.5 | 68.04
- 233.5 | 70.71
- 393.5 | 67.64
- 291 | 69.2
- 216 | 70.33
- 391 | 70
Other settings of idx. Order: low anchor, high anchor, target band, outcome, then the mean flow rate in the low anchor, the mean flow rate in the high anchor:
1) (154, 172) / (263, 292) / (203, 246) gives 0.1 kPa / 69.4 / 70.7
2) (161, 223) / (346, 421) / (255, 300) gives -1.2 kPa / 68.9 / 68.2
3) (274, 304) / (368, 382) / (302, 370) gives 1.4 kPa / 70.2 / 67.2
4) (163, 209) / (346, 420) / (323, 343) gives 0.3 kPa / 68.4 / 68.2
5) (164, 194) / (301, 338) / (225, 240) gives -0.5 kPa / 68.9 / 67.3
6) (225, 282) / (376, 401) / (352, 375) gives 0.7 kPa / 70.4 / 68.3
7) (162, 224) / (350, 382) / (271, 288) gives -0.9 kPa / 69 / 66.7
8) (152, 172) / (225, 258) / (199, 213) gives 0.3 kPa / 69.4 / 69.8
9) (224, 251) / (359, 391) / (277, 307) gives -0.4 kPa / 70.1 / 67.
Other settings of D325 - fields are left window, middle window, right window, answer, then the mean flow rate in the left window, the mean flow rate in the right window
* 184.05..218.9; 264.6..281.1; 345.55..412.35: -0.05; 68.4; 68.1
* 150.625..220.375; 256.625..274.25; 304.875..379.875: -0.04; 68.9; 67.3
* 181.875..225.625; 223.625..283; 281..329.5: -0.03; 68.7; 68.5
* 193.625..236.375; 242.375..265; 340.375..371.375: -0.01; 69.2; 67.2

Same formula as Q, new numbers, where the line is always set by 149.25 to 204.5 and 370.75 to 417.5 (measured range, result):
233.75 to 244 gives -0.3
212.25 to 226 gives -0.3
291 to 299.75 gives -0.2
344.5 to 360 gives 0.3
